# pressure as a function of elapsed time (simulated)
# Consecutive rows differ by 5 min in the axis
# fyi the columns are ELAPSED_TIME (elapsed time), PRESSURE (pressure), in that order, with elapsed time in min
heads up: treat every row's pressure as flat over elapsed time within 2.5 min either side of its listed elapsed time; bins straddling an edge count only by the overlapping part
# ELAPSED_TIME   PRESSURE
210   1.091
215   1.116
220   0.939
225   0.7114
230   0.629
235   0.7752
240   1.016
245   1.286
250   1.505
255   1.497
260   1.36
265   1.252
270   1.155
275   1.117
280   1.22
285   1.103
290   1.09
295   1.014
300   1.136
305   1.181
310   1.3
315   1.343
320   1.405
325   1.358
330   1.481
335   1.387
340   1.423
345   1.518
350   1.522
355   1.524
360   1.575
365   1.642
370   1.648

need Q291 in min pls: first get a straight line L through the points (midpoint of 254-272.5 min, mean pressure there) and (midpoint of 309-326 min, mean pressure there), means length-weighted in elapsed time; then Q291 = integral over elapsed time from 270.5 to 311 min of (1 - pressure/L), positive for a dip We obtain 5.8 min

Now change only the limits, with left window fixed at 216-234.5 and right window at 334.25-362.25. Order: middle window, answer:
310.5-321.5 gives -0.4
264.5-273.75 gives -1.2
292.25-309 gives 1.3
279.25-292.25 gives 0.1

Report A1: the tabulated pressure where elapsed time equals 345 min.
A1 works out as 1.518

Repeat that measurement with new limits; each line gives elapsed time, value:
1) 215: 1.116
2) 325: 1.358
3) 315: 1.343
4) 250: 1.505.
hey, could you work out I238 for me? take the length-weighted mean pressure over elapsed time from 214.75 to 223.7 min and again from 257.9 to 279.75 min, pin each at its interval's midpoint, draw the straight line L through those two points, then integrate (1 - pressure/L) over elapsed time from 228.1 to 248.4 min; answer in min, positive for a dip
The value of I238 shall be 2.0 min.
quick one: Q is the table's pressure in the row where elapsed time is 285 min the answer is 1.103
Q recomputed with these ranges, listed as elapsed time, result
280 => 1.22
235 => 0.7752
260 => 1.36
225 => 0.7114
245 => 1.286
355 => 1.524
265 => 1.252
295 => 1.014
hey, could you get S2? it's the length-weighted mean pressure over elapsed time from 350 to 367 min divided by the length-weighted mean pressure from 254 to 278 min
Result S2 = 1.2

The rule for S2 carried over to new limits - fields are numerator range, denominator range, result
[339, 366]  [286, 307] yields 1.39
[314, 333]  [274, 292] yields 1.23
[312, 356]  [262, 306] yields 1.26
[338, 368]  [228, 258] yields 1.36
